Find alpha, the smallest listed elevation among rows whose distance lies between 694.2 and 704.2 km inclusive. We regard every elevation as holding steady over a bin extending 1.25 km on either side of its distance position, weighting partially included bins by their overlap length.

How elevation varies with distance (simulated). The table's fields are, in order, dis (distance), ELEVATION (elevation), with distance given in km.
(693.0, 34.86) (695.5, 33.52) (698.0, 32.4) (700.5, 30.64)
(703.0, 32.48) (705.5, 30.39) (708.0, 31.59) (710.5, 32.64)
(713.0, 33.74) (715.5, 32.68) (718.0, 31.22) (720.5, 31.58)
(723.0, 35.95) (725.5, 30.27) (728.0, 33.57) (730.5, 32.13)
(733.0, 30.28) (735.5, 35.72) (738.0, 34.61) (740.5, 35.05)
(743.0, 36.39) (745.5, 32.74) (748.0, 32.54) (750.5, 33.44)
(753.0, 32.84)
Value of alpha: 30.64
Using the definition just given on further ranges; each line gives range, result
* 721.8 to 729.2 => 30.27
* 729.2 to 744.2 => 30.28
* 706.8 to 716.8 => 31.59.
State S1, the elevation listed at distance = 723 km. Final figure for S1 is 35.95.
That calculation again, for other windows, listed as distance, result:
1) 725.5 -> 30.27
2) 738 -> 34.61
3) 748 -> 32.54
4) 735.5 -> 35.72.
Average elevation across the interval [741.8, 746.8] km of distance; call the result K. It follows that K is 34.5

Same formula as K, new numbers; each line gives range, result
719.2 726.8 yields 32.6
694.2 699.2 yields 33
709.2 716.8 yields 33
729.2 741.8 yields 33.6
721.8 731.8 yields 33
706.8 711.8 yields 32.1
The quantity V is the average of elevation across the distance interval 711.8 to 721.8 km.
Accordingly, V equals 32.3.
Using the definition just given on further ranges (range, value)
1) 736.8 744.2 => 35.3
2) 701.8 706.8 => 31.4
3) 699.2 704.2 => 31.6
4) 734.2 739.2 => 35.1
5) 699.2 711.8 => 31.6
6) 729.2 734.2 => 31.2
